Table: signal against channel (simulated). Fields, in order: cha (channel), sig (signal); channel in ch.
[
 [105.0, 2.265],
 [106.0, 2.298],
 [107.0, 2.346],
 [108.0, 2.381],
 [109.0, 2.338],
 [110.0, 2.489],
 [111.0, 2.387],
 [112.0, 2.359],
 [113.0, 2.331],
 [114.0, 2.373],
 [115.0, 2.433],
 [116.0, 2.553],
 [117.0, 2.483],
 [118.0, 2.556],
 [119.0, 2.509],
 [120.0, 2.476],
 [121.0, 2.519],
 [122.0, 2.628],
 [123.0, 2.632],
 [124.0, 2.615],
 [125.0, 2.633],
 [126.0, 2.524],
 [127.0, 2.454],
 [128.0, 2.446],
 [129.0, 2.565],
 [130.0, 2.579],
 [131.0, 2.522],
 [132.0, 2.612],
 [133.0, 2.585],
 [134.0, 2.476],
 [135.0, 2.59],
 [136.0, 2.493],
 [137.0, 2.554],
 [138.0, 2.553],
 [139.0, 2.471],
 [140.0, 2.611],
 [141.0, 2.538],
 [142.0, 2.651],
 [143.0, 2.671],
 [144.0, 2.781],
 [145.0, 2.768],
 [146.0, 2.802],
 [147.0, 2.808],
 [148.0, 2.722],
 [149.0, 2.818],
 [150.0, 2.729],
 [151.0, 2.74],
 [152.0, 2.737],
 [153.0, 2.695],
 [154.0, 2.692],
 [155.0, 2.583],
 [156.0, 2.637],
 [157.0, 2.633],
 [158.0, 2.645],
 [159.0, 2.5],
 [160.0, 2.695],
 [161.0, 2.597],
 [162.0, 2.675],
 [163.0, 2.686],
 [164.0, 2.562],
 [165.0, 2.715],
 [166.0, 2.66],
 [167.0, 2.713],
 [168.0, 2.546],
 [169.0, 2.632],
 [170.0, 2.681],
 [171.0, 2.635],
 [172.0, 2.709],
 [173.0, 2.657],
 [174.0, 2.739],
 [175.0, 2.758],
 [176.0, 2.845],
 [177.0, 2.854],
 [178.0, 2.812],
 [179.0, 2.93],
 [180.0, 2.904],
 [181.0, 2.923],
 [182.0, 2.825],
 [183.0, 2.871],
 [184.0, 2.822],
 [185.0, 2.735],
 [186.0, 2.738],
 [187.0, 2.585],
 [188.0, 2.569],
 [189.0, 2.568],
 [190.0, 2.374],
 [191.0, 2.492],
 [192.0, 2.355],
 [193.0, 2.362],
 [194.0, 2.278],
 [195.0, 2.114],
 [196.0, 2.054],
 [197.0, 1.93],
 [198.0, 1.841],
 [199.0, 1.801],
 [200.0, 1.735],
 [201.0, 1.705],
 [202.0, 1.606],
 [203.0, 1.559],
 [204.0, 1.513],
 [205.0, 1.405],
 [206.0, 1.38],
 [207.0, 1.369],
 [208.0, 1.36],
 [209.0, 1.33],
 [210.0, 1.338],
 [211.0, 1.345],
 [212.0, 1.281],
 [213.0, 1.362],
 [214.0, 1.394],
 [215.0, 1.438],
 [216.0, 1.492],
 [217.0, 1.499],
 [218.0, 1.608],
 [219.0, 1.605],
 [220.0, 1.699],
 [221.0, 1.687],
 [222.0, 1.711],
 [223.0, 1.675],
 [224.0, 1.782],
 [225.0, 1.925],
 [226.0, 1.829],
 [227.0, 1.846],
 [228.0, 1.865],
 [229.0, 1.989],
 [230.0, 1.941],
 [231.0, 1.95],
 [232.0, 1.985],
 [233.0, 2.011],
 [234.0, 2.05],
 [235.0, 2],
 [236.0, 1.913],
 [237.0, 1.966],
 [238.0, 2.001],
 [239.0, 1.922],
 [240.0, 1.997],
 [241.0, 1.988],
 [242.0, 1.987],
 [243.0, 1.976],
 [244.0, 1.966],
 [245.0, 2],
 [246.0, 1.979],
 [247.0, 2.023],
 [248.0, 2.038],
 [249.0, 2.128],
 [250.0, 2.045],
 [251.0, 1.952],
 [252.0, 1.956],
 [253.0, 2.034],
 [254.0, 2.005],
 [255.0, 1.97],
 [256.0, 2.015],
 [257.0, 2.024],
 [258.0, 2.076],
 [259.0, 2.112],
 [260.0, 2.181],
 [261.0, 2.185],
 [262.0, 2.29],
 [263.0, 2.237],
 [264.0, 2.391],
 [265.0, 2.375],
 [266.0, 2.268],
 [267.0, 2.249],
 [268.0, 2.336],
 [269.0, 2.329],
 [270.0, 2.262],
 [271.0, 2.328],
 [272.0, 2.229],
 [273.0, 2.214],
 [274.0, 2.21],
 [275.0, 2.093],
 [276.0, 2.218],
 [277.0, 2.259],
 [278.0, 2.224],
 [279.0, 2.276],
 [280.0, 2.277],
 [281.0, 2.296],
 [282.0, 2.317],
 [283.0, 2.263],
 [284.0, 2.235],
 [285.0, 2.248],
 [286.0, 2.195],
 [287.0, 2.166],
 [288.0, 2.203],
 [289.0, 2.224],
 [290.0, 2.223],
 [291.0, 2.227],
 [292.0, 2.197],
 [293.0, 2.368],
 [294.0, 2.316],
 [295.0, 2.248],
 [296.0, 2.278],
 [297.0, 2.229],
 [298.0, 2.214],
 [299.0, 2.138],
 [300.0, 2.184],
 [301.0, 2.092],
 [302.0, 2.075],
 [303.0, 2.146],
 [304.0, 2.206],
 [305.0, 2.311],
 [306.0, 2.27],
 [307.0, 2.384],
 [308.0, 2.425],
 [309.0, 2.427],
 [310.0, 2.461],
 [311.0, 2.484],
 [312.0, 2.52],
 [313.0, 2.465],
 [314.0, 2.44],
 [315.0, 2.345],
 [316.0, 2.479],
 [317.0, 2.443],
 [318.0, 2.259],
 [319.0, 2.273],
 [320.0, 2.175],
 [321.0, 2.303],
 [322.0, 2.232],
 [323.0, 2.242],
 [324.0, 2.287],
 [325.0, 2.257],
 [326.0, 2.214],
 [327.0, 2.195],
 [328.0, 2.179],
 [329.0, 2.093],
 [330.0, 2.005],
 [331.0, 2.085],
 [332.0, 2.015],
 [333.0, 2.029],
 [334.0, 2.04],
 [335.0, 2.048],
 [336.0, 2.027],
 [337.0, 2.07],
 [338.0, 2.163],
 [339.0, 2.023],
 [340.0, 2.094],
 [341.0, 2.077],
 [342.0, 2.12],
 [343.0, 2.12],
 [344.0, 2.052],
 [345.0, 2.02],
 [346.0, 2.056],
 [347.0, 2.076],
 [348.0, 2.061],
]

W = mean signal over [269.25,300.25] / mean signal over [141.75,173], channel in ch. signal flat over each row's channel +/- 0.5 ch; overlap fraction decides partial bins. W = 0.8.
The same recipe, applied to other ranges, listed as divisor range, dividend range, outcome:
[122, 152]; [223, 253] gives 0.75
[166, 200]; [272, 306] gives 0.87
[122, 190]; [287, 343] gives 0.84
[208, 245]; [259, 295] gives 1.28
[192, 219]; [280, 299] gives 1.38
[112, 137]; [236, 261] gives 0.80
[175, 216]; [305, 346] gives 1.06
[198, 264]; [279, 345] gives 1.22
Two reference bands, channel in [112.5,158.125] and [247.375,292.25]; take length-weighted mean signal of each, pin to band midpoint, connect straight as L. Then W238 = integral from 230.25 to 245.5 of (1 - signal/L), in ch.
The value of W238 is 2.0 ch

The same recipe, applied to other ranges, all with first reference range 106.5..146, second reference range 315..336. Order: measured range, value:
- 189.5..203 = 2.1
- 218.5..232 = 3.1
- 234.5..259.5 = 3.5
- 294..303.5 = 0.2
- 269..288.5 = 0.3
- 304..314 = -0.8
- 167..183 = -2.1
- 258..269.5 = 0.2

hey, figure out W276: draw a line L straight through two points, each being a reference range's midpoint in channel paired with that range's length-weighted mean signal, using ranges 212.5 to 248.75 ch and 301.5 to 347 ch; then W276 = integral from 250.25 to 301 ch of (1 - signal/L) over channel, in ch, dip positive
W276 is -4.7 ch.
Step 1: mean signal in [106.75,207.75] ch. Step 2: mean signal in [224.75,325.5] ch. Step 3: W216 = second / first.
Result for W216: 0.87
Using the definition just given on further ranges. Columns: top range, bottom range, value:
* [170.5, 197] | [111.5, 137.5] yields 1.04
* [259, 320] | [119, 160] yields 0.87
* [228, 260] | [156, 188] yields 0.74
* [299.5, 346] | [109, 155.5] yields 0.86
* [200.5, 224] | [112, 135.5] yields 0.59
